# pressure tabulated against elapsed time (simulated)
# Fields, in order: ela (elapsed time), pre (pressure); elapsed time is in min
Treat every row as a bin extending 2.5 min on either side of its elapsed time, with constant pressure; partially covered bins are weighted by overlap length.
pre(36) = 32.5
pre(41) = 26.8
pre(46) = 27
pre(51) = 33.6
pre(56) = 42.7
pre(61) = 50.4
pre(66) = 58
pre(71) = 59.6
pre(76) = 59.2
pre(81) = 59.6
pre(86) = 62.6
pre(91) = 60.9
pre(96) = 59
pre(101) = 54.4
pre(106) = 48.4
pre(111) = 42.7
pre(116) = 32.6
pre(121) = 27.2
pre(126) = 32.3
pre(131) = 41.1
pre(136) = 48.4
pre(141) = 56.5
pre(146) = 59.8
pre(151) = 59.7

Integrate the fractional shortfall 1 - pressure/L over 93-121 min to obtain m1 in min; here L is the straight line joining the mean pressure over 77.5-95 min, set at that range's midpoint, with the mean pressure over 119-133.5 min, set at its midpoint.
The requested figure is 0.9 min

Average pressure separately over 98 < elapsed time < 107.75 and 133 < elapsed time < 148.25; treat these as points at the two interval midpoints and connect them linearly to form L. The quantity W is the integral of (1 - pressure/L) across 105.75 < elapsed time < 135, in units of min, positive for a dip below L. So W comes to 8.8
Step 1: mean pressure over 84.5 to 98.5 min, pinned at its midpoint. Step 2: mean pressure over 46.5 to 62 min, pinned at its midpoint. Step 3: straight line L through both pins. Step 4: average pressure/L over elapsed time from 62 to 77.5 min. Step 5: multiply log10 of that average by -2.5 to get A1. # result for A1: -0.20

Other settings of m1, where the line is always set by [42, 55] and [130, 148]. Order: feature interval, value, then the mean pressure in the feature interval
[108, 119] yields 2.01 min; 37.7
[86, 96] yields -4.83 min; 60.9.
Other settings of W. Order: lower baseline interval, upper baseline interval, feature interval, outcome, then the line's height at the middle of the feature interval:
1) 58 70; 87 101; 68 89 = -1.3 min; 56.7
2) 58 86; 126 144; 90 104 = -1.1 min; 53.3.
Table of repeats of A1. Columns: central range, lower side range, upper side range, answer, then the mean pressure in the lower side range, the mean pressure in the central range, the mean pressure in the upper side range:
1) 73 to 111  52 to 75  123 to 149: -0.13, 51.9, 56.8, 47.5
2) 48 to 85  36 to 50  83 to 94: -0.14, 28.6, 52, 61.5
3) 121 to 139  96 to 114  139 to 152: 0.37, 49.5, 39.2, 58.6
